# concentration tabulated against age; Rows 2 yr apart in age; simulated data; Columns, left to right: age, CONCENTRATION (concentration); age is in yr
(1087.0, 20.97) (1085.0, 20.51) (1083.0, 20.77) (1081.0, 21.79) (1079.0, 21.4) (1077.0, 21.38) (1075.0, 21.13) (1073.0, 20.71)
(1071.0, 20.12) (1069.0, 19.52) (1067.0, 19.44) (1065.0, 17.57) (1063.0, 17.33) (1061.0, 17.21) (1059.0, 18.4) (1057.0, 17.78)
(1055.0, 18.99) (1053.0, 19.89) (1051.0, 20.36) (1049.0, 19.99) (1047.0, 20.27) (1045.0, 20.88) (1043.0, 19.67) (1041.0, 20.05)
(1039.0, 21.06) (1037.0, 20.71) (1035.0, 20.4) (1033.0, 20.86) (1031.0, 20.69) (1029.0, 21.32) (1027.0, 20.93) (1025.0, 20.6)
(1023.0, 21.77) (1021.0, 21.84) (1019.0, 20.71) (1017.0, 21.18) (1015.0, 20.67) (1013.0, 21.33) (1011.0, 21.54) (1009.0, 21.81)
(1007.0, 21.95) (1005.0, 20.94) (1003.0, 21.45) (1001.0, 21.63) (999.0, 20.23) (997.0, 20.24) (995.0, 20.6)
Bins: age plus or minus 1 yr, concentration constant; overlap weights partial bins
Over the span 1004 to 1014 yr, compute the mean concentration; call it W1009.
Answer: 21.5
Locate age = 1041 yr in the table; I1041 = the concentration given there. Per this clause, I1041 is 20.05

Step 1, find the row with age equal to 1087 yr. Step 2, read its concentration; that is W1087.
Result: 20.97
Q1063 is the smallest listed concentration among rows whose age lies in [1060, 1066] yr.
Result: 17.21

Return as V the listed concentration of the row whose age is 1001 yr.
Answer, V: 21.63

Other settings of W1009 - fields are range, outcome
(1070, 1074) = 20.4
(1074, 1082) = 21.4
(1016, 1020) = 20.9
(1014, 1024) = 21.2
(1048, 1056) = 19.8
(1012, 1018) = 21.1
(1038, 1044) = 20.3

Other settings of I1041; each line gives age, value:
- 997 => 20.24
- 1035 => 20.4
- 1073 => 20.71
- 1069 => 19.52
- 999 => 20.23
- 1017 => 21.18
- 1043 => 19.67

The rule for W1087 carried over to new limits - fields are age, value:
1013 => 21.33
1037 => 20.71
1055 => 18.99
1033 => 20.86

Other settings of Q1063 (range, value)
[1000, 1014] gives 20.94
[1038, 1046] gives 19.67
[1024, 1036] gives 20.4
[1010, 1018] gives 20.67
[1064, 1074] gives 17.57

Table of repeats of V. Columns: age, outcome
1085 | 20.51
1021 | 21.84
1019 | 20.71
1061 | 17.21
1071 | 20.12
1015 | 20.67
